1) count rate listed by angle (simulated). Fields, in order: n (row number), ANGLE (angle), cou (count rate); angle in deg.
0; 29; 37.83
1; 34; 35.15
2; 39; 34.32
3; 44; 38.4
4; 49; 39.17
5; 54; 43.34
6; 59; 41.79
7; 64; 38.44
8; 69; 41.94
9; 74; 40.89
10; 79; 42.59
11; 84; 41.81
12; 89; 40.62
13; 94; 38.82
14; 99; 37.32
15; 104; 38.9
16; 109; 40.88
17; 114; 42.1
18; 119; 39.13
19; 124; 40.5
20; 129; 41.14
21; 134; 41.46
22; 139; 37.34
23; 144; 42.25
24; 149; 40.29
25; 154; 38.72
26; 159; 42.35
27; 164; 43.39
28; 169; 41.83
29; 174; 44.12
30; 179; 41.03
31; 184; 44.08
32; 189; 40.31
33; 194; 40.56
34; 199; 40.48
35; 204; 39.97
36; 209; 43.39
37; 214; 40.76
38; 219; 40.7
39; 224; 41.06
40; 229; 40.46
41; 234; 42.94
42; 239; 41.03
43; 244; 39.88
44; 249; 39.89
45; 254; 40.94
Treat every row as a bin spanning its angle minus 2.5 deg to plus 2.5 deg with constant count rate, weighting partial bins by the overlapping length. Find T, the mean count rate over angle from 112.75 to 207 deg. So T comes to 41.1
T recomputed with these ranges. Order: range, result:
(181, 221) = 41.3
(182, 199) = 41.4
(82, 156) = 40.1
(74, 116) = 40.4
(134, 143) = 39.3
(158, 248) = 41.5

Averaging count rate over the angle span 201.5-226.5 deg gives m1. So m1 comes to 41.2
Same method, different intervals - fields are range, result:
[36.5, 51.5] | 37.3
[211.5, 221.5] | 40.7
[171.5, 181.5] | 42.6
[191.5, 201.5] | 40.5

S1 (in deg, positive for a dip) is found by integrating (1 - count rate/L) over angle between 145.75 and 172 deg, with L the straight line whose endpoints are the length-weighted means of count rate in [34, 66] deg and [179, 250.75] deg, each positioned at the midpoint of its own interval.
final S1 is -0.7 deg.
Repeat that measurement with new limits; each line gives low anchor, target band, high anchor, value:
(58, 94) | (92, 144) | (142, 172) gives 1.71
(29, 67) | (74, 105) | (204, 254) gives -0.74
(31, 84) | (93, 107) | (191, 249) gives 0.57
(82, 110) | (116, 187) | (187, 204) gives -2.14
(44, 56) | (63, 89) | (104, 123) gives -0.46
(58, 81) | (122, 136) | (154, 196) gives 0.19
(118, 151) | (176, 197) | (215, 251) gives -0.47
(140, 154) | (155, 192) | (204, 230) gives -1.43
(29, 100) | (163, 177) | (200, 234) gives -0.80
